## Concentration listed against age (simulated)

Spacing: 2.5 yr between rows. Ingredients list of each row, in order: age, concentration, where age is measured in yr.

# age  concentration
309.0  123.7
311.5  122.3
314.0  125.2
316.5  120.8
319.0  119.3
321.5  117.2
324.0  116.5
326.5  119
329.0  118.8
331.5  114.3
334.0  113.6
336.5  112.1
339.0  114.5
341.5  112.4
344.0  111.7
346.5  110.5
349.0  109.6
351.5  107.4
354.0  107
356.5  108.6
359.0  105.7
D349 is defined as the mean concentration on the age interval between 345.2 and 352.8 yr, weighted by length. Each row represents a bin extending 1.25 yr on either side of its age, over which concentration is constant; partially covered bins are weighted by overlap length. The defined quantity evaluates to 109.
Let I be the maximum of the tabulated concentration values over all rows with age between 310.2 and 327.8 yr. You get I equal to 125.2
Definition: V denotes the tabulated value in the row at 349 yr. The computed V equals 109.6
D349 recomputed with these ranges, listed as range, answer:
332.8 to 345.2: 113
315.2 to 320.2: 120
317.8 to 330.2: 118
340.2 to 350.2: 111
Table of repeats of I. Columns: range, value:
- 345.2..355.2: 110.5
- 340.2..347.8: 112.4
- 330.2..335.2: 114.3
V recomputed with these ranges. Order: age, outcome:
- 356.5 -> 108.6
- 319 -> 119.3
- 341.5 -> 112.4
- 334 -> 113.6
